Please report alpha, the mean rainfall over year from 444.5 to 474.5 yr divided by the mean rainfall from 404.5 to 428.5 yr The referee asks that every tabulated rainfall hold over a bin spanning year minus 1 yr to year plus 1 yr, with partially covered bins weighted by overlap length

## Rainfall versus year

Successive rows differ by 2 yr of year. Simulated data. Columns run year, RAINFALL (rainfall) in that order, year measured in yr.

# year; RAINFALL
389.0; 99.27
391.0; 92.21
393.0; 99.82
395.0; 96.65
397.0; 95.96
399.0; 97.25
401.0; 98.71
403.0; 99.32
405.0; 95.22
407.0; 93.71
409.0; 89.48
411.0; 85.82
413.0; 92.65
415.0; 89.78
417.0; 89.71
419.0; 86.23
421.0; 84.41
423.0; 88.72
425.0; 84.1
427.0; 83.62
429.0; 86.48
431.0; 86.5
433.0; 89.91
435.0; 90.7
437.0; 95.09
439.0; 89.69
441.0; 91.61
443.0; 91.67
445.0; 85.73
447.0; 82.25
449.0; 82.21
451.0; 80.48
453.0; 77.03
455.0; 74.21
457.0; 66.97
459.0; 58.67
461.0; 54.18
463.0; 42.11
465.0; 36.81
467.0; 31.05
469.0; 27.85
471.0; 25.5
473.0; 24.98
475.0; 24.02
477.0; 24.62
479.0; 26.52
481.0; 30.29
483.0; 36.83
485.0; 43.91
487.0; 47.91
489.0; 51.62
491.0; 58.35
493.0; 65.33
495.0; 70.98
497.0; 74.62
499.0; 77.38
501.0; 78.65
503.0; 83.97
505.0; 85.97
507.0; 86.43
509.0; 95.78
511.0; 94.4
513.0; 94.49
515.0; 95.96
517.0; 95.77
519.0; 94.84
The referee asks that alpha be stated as 0.6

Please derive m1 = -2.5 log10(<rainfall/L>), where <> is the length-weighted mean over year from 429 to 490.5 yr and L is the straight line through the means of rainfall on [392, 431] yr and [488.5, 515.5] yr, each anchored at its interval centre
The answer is 0.40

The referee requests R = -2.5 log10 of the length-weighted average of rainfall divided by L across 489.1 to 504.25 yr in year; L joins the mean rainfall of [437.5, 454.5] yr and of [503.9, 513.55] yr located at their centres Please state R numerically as 0.247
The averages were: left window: 85.1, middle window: 71.7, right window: 91.2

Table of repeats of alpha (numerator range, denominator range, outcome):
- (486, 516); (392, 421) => 0.83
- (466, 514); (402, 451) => 0.64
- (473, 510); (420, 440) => 0.66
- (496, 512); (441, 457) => 1.04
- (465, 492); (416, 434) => 0.40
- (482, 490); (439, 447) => 0.51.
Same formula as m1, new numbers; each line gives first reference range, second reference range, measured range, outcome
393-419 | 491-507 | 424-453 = 0.01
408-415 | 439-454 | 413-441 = -0.01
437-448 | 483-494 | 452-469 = 0.37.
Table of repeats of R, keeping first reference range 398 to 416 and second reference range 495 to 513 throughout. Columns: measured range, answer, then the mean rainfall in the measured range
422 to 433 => 0.07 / 86.2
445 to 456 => 0.12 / 79.8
